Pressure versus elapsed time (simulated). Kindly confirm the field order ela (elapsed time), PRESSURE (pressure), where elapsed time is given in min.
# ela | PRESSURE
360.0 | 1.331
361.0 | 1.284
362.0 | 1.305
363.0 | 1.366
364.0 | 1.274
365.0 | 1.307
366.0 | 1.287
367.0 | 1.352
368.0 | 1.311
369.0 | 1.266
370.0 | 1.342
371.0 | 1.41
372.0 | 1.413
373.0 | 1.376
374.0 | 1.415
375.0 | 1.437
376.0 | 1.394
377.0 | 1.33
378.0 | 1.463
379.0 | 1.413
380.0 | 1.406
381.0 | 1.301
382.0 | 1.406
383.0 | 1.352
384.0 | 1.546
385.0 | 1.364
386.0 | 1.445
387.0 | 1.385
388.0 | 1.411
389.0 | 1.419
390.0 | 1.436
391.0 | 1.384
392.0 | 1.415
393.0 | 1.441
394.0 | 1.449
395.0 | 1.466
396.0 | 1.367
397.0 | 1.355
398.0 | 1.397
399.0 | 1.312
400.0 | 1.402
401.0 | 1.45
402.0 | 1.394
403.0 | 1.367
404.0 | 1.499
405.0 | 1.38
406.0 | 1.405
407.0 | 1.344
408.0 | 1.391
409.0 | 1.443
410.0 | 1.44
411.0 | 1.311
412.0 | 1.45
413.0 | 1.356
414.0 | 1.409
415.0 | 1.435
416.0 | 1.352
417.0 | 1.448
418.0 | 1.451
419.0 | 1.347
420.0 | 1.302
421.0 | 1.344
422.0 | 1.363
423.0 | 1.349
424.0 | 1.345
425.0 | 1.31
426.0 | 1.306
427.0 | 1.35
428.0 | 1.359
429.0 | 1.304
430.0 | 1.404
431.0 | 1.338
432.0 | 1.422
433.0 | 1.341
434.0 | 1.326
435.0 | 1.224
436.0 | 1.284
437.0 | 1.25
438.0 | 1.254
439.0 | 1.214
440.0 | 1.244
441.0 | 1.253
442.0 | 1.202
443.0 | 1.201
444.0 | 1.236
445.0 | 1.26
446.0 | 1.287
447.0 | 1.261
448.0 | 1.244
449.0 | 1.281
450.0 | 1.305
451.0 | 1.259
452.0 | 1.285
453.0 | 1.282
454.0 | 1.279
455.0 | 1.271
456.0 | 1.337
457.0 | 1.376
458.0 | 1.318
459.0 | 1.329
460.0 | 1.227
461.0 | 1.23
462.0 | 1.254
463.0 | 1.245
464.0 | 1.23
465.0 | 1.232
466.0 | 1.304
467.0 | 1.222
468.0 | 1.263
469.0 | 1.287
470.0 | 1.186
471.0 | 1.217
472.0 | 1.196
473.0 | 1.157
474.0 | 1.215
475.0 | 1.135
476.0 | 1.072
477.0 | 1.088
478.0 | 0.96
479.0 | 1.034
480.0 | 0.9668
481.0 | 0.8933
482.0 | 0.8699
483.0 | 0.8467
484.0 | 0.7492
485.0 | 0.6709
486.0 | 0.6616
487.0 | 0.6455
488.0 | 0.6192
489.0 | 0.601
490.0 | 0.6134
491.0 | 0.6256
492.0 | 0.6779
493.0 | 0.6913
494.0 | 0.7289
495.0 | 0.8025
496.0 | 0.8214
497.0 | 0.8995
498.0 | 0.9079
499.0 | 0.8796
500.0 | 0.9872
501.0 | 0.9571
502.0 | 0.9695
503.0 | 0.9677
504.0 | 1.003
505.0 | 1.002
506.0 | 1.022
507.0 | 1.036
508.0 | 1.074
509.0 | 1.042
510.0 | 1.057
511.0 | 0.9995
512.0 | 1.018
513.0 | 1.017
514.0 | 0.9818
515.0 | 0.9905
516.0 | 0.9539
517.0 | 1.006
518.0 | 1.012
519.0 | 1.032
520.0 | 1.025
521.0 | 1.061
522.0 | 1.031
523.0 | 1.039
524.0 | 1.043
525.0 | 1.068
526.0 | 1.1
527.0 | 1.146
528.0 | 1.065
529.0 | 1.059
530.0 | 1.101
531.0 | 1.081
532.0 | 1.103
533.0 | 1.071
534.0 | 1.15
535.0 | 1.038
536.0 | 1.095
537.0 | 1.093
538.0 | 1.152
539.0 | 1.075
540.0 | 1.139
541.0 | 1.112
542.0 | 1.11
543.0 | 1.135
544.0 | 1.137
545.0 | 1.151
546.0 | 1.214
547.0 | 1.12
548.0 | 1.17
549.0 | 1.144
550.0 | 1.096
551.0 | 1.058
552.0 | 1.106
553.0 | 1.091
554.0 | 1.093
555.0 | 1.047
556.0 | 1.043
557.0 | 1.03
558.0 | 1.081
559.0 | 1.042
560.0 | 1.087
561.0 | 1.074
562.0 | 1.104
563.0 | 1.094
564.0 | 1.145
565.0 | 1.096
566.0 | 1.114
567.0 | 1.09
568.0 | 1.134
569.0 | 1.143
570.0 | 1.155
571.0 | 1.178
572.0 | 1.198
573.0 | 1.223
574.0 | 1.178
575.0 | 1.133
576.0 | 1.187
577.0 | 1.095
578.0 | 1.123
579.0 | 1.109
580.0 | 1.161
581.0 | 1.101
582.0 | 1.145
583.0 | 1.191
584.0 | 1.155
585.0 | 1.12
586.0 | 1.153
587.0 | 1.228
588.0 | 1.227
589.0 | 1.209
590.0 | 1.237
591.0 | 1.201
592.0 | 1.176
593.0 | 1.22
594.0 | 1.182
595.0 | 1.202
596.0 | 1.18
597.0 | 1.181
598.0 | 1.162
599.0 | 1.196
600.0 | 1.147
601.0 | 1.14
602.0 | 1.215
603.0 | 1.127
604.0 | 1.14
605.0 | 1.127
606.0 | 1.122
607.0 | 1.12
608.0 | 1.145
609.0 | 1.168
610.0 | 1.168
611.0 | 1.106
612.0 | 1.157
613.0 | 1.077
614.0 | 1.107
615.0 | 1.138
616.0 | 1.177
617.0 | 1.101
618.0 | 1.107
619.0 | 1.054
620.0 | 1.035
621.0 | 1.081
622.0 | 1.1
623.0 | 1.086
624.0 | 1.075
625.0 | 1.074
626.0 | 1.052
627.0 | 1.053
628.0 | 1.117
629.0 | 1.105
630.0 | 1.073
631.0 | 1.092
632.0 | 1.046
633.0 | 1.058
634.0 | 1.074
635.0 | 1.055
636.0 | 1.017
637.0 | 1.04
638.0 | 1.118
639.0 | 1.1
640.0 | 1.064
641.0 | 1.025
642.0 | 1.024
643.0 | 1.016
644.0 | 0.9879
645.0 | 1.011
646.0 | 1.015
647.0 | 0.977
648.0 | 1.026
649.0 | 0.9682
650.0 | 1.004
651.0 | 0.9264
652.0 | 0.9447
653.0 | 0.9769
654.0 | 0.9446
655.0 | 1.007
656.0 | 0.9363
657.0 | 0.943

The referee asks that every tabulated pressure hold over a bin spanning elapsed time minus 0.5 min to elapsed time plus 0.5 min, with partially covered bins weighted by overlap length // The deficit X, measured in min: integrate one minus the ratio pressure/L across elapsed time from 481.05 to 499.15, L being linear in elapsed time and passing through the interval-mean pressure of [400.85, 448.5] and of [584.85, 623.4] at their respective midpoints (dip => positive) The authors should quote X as 7.5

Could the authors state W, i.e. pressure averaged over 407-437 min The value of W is 1.36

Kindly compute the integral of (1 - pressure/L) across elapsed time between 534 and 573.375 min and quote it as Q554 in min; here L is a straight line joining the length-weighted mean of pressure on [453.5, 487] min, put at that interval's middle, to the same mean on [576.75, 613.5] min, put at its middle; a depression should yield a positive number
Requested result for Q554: 1.2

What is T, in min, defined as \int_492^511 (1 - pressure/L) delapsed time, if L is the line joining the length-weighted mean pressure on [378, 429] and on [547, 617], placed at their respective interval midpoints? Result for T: 4.9 min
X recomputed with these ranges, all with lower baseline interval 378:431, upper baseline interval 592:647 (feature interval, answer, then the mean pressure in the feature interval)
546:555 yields 0.6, 1.11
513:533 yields 3.0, 1.05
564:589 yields 0.2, 1.15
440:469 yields 1.2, 1.27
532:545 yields 1.1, 1.11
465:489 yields 5.3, 1.01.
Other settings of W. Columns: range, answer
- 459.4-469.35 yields 1.25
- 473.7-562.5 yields 0.997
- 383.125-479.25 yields 1.32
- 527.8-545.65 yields 1.11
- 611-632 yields 1.09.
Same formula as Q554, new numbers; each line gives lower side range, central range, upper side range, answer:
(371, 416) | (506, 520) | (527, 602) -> 2.3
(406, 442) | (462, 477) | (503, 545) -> 0.1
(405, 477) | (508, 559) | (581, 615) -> 6.0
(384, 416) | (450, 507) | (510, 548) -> 8.4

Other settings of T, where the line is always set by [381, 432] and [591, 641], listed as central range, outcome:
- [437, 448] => 0.8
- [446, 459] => 0.4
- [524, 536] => 1.4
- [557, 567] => 0.8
